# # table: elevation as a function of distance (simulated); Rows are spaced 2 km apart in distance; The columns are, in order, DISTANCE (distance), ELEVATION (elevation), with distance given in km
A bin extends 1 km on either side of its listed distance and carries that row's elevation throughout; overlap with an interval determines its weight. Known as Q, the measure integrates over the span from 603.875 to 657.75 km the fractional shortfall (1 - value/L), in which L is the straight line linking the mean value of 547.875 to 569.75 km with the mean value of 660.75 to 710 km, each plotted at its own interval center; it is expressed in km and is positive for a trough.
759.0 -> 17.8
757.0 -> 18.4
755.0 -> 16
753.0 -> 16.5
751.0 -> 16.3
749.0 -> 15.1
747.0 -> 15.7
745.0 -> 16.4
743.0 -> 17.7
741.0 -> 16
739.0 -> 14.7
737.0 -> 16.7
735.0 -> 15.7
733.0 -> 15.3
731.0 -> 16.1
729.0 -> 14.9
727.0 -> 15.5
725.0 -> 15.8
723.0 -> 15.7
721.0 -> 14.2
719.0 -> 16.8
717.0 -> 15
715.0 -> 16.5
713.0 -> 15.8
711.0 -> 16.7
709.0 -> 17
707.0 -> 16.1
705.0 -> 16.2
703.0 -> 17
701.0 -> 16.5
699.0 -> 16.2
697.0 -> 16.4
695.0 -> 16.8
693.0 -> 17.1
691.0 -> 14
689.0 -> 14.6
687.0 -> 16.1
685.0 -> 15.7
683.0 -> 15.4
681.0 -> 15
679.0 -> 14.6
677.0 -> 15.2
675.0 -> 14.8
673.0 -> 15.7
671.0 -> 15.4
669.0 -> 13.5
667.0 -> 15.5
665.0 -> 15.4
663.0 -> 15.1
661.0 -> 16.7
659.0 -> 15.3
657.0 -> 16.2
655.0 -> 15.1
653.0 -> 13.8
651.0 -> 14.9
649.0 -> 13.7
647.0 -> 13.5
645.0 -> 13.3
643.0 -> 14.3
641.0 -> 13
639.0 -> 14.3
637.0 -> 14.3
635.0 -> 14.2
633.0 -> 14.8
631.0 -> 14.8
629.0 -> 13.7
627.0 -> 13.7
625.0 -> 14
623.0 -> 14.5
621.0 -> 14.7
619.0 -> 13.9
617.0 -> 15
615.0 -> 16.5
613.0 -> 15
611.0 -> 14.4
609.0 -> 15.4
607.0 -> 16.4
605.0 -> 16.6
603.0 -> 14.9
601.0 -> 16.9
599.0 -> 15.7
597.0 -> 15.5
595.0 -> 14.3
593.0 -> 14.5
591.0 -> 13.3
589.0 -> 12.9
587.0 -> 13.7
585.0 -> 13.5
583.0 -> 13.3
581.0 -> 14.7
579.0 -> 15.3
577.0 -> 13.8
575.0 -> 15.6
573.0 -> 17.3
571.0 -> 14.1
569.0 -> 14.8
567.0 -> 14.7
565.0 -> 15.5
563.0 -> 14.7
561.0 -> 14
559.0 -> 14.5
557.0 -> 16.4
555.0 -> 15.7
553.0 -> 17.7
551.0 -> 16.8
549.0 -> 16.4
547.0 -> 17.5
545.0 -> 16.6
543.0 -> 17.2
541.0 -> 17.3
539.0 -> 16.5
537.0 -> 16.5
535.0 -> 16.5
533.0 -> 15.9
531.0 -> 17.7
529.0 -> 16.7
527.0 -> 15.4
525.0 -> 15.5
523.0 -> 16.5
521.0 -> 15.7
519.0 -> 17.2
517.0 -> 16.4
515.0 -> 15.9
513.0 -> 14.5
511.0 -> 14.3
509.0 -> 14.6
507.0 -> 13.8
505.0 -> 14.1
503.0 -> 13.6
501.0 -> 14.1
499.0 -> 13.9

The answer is 3.6 km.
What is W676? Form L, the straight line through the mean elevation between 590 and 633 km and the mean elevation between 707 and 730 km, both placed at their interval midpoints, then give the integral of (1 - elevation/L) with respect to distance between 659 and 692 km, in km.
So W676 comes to 0.6 km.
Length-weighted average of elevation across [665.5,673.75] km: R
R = 15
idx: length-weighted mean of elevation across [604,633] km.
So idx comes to 14.9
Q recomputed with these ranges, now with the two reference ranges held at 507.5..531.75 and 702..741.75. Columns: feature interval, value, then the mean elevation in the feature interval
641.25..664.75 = 1.7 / 14.7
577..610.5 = 2.3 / 14.8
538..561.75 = -0.9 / 16.4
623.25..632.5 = 1.0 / 14.1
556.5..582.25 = 1.4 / 15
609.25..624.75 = 1.0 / 14.8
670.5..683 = 0.6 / 15.1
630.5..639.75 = 0.8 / 14.5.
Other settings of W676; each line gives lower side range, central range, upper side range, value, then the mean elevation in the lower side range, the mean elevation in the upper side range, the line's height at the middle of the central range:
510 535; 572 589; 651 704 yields 1.36 km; 16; 15.5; 15.8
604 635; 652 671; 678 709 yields 0.32 km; 14.9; 15.9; 15.4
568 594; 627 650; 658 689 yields 1.46 km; 14.4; 15.3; 14.9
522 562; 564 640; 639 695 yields 4.51 km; 16.4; 14.9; 15.7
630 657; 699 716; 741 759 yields -0.91 km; 14.2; 16.6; 15.6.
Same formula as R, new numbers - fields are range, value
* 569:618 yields 14.9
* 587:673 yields 14.7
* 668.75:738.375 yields 15.7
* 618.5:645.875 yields 14.1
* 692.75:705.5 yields 16.6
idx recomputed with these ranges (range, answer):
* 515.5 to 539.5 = 16.4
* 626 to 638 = 14.2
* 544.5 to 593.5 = 15.1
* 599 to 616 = 15.8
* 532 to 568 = 16.1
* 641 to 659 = 14.3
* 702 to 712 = 16.6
